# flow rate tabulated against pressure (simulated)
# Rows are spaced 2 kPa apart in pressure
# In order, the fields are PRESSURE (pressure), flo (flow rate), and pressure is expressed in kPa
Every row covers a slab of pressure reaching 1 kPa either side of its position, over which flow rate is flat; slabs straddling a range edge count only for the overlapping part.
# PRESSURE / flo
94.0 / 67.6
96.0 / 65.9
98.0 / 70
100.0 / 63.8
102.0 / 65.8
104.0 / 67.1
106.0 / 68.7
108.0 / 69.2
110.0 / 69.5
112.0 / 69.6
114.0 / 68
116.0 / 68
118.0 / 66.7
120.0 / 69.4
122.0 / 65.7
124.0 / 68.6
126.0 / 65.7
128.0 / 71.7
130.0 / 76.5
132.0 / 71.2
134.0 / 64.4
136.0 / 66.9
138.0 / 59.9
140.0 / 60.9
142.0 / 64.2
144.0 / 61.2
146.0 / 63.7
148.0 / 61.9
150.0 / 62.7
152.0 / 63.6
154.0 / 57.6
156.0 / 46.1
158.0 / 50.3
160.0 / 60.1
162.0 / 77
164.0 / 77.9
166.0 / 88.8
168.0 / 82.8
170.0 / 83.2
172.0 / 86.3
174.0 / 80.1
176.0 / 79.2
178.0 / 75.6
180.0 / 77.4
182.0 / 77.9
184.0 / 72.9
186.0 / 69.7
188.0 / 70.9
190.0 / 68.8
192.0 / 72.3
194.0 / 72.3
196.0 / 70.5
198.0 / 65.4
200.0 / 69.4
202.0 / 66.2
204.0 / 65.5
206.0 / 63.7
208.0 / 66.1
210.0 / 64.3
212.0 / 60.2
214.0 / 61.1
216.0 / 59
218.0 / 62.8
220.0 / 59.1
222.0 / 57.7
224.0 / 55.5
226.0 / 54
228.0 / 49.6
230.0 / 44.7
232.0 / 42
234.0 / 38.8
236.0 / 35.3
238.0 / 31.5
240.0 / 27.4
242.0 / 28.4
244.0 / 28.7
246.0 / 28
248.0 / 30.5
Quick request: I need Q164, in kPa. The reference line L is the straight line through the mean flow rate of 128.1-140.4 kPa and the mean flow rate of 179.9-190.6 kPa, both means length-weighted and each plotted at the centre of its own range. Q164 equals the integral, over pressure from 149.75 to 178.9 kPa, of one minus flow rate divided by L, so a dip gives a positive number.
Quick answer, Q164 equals -0.4 kPa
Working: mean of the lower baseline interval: 67.3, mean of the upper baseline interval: 72.7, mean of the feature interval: 71.6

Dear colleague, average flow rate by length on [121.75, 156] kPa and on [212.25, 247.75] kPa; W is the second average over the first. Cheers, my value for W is 0.7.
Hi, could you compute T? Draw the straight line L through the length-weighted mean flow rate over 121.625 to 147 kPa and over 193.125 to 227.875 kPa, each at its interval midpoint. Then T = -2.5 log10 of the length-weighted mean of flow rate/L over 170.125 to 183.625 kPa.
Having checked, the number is -0.23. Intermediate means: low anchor 66.2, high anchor 62.7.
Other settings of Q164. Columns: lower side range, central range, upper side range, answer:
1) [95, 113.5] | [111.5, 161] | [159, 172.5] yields 6.3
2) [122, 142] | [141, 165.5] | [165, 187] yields 3.5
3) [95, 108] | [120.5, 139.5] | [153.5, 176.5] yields 0.5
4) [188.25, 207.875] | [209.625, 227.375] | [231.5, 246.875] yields -3.1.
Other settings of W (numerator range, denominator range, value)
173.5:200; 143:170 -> 1.10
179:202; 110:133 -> 1.03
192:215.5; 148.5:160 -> 1.16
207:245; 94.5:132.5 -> 0.71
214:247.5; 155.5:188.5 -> 0.59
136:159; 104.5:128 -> 0.87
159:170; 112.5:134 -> 1.13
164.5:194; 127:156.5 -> 1.21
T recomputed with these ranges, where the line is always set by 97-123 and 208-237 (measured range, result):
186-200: -0.22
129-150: -0.01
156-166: -0.09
